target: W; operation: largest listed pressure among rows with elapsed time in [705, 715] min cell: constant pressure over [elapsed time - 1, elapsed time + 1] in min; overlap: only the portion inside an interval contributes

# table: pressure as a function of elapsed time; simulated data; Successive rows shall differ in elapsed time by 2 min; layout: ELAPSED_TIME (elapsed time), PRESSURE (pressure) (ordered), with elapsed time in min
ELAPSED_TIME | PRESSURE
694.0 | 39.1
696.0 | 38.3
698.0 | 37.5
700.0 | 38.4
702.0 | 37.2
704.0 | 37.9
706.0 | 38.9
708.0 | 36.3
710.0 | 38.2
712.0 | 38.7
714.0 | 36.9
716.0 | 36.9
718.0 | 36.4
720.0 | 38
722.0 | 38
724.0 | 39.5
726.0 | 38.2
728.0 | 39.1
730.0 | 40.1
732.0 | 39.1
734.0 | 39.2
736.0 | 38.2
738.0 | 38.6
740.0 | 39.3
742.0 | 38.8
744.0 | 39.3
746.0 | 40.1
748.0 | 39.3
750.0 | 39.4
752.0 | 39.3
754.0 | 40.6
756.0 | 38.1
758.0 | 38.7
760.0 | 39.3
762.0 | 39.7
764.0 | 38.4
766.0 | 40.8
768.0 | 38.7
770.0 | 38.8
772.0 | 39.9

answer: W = 38.9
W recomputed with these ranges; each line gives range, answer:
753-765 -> 40.6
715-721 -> 38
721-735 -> 40.1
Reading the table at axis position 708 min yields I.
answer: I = 36.3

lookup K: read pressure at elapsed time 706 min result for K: 38.9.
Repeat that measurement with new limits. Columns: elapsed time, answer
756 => 38.1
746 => 40.1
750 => 39.4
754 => 40.6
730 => 40.1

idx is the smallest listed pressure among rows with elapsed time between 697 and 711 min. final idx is 36.3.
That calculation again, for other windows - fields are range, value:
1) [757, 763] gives 38.7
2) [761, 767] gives 38.4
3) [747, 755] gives 39.3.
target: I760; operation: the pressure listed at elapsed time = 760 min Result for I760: 39.3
